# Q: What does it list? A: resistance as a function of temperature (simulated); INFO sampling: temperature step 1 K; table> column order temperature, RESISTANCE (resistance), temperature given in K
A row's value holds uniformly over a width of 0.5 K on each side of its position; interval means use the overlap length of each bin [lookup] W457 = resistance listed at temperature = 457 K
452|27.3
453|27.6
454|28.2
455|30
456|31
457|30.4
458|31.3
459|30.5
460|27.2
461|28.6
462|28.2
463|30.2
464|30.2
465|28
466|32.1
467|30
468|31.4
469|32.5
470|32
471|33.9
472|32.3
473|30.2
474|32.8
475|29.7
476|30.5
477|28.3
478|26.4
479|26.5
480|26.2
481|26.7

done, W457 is 30.4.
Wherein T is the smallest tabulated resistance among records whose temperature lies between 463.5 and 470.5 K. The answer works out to 28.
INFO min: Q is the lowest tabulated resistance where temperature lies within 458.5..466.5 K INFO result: 27.2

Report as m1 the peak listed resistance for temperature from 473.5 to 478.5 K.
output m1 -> 32.8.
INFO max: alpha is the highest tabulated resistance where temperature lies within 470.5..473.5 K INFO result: 33.9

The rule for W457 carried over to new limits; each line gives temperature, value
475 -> 29.7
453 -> 27.6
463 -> 30.2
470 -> 32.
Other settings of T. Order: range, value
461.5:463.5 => 28.2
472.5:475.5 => 29.7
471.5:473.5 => 30.2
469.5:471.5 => 32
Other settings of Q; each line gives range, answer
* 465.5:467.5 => 30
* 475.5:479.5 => 26.4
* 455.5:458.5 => 30.4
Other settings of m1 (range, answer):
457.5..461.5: 31.3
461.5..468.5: 32.1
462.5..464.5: 30.2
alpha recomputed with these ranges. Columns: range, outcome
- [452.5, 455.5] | 30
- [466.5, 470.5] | 32.5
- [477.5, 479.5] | 26.5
